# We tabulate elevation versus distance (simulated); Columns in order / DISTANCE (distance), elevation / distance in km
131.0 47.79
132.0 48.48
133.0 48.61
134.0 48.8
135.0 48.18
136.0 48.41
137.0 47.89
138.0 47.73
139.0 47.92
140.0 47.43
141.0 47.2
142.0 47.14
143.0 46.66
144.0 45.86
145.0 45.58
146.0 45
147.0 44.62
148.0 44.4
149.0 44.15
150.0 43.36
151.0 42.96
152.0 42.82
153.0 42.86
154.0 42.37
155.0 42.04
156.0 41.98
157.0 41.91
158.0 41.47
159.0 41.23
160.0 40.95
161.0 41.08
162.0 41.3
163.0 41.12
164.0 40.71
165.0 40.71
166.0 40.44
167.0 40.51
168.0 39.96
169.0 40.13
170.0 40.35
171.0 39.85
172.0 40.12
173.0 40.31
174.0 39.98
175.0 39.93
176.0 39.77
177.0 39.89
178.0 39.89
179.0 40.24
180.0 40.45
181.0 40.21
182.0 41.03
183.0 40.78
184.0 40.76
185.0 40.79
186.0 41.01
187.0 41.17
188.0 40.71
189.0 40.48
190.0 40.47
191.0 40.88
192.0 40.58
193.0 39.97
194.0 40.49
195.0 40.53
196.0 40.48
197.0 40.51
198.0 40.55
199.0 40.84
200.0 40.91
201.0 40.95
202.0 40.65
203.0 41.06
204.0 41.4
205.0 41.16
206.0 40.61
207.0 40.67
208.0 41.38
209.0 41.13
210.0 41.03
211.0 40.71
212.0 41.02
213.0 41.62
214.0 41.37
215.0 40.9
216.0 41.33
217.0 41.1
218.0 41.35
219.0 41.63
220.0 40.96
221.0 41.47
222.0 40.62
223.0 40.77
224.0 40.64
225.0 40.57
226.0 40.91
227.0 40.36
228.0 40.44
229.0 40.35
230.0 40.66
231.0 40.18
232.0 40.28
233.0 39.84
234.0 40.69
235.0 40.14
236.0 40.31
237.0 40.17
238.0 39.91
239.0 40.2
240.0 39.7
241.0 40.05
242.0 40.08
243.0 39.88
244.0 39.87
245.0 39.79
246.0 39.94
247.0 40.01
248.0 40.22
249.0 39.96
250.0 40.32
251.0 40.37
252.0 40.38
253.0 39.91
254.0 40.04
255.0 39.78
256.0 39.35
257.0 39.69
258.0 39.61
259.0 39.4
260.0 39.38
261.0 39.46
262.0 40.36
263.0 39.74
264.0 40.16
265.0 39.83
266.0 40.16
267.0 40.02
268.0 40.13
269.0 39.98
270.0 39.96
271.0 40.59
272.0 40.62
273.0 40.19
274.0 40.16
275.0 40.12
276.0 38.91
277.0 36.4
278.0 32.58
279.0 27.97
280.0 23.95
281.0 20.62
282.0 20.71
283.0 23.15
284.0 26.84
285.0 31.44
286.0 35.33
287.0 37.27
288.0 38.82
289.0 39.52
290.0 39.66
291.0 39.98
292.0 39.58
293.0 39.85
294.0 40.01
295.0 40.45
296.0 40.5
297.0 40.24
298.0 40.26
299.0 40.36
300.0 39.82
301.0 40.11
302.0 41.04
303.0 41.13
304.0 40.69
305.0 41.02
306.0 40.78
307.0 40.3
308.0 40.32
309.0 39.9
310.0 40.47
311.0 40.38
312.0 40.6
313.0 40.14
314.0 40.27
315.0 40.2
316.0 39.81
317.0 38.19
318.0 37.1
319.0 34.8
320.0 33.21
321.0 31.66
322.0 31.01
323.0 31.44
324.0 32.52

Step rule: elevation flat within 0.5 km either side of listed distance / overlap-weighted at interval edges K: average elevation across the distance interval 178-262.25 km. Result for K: 40.5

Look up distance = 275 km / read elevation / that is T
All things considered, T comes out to 40.12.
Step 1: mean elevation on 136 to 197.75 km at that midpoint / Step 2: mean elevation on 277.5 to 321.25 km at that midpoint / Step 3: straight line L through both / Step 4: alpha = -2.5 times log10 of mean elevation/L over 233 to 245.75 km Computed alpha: -0.023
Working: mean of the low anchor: 42.1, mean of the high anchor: 36.9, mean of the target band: 40.1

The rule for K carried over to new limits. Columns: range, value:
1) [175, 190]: 40.5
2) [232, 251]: 40.1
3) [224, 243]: 40.3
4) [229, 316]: 38.7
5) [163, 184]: 40.3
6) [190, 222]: 40.9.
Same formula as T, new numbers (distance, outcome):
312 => 40.6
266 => 40.16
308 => 40.32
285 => 31.44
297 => 40.24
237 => 40.17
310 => 40.47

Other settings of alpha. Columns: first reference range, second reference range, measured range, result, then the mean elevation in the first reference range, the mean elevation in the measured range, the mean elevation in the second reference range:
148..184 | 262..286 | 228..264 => -0.10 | 41.1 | 40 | 35.1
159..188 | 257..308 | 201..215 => -0.04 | 40.5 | 41.1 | 37.6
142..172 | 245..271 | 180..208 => 0.02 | 42.3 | 40.7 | 39.9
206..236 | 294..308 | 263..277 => 0.02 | 40.8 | 39.9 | 40.5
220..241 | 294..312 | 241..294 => 0.08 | 40.4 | 37.6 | 40.4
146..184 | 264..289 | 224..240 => -0.08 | 41.3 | 40.3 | 35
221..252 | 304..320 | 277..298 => 0.16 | 40.3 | 34.1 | 39.5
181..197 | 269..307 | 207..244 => -0.04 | 40.7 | 40.6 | 36.9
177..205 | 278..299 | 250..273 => -0.11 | 40.7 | 40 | 34.4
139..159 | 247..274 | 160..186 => 0.07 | 44.2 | 40.4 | 40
